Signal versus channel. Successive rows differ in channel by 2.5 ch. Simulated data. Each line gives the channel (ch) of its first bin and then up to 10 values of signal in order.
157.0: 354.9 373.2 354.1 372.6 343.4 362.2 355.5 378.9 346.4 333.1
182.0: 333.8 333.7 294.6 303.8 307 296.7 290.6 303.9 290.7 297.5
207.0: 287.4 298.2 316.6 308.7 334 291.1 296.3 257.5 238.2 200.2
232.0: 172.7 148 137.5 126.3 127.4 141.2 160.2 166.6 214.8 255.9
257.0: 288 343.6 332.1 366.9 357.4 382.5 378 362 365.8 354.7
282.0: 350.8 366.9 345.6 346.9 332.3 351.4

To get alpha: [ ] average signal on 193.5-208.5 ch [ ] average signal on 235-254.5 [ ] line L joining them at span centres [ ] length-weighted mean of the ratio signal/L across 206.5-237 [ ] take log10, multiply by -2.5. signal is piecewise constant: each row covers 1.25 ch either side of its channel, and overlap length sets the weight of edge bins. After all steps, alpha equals -0.10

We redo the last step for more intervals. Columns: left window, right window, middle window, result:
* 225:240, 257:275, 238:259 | 0.37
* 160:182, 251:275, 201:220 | 0.13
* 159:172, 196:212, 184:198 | 0.05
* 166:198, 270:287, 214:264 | 0.46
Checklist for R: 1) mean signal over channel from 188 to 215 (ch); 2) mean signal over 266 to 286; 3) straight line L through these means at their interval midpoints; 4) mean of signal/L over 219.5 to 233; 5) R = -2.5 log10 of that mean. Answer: 0.32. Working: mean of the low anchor 300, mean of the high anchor 365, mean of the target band 239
